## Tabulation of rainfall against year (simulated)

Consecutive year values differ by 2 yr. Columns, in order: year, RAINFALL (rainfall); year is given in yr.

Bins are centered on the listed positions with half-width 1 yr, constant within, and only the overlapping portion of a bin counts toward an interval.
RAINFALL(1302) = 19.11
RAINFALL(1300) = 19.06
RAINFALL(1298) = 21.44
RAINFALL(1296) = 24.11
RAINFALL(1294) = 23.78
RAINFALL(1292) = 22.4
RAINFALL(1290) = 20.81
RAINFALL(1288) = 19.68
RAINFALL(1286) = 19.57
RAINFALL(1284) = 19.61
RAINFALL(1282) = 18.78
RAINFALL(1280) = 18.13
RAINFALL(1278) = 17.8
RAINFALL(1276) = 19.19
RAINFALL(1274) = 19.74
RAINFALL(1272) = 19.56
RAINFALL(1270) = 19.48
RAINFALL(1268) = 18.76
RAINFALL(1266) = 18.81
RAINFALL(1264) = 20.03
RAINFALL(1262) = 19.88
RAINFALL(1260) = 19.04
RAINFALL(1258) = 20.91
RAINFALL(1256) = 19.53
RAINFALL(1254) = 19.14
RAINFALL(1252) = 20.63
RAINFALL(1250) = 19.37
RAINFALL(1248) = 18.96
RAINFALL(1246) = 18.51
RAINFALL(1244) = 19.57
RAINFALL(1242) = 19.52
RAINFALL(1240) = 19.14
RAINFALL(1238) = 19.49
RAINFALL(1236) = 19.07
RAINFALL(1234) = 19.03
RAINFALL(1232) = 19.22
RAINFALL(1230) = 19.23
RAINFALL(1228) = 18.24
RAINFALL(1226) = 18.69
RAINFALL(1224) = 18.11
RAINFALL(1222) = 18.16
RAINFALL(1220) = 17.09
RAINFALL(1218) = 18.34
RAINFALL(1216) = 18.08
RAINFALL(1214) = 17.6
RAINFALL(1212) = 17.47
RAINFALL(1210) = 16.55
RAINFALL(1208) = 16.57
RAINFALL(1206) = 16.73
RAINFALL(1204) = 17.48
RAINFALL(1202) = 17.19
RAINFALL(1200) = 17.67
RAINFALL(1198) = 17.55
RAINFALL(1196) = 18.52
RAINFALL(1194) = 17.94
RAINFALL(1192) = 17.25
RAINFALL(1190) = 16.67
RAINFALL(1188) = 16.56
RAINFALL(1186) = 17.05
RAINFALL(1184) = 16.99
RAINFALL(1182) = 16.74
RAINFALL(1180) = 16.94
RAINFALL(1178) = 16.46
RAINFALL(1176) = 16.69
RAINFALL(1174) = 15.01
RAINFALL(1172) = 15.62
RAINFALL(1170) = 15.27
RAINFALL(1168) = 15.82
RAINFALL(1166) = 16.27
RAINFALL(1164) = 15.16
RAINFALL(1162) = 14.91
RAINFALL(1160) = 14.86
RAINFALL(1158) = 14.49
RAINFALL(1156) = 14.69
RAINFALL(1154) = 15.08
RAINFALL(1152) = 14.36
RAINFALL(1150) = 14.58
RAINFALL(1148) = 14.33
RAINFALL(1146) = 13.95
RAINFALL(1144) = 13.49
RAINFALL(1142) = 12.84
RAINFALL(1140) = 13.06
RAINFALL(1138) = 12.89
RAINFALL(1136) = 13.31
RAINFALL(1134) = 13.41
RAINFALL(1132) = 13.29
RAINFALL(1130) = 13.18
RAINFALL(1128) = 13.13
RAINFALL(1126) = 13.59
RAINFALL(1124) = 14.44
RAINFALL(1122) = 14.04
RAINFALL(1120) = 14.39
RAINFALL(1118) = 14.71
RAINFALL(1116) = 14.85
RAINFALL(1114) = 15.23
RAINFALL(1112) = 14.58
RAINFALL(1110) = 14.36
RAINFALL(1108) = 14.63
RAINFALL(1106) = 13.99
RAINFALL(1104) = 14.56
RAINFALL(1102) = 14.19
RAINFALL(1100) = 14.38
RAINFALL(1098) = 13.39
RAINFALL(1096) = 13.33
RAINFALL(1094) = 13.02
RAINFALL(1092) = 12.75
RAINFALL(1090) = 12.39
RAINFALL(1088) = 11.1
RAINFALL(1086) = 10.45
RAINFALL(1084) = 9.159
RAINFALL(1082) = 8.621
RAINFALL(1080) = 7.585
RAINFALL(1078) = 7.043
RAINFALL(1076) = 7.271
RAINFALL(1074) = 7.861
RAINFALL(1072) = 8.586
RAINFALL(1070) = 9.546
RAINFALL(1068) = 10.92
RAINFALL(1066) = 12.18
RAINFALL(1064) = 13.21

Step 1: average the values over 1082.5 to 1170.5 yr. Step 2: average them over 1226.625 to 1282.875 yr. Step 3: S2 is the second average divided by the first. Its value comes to 1.4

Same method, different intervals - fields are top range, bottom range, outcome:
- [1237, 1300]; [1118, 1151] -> 1.45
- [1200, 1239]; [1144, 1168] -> 1.22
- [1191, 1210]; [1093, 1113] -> 1.24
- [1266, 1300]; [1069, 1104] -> 1.87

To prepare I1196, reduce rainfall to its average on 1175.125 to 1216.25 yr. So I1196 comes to 17.2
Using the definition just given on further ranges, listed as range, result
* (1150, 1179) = 15.3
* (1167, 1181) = 16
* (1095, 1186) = 14.6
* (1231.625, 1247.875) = 19.2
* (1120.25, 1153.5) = 13.7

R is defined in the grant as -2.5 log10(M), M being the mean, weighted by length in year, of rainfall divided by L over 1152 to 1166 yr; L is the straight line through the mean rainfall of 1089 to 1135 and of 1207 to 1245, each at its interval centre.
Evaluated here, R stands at 0.06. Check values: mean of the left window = 13.9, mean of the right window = 18.4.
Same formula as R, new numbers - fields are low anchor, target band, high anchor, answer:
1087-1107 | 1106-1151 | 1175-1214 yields 0.045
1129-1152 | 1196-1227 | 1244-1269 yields -0.027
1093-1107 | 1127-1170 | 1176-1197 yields 0.110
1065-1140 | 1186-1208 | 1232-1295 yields -0.045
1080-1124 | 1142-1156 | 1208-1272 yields 0.065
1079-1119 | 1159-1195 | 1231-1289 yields -0.016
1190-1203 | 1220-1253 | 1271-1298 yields -0.010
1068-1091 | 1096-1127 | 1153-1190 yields -0.245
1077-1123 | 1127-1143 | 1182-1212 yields 0.094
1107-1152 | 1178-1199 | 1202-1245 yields -0.036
